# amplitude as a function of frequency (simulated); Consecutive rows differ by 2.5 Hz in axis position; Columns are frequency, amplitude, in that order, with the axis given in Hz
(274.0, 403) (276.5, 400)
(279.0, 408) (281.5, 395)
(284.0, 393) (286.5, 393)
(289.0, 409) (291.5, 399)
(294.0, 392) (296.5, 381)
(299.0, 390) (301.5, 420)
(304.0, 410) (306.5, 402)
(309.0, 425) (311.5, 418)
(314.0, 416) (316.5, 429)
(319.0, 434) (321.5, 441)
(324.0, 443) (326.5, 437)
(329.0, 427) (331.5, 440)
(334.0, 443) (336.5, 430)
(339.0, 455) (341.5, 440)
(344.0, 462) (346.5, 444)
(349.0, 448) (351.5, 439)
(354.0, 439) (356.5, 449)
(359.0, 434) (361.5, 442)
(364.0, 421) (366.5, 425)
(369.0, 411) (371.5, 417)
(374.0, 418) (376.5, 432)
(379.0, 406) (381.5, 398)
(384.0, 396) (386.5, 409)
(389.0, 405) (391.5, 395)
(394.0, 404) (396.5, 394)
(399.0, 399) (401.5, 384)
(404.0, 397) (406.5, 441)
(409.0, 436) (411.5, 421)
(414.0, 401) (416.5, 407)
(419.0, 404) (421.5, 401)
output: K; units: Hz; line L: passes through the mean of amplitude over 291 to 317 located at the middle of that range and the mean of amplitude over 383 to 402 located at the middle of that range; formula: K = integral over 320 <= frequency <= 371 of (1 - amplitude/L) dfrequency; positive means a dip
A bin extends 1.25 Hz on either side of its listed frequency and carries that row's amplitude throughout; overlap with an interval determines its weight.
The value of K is -4.4 Hz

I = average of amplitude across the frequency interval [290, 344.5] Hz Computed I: 424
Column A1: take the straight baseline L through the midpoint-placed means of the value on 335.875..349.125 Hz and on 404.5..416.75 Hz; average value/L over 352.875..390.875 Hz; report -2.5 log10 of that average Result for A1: 0.04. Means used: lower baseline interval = 447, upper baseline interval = 421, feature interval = 420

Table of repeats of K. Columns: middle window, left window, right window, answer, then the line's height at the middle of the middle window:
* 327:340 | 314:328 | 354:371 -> -0.2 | 433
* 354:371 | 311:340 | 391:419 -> -0.3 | 422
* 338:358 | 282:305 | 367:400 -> -2.1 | 404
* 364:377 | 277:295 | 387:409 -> -0.5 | 403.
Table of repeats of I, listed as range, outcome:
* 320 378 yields 436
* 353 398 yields 416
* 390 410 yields 406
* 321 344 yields 441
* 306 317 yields 418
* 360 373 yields 423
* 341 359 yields 445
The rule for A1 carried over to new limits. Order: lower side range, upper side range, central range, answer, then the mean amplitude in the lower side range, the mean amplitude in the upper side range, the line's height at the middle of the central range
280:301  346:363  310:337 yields -0.03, 395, 442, 419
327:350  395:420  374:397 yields 0.04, 443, 408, 419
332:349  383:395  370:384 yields 0.00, 446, 402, 413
